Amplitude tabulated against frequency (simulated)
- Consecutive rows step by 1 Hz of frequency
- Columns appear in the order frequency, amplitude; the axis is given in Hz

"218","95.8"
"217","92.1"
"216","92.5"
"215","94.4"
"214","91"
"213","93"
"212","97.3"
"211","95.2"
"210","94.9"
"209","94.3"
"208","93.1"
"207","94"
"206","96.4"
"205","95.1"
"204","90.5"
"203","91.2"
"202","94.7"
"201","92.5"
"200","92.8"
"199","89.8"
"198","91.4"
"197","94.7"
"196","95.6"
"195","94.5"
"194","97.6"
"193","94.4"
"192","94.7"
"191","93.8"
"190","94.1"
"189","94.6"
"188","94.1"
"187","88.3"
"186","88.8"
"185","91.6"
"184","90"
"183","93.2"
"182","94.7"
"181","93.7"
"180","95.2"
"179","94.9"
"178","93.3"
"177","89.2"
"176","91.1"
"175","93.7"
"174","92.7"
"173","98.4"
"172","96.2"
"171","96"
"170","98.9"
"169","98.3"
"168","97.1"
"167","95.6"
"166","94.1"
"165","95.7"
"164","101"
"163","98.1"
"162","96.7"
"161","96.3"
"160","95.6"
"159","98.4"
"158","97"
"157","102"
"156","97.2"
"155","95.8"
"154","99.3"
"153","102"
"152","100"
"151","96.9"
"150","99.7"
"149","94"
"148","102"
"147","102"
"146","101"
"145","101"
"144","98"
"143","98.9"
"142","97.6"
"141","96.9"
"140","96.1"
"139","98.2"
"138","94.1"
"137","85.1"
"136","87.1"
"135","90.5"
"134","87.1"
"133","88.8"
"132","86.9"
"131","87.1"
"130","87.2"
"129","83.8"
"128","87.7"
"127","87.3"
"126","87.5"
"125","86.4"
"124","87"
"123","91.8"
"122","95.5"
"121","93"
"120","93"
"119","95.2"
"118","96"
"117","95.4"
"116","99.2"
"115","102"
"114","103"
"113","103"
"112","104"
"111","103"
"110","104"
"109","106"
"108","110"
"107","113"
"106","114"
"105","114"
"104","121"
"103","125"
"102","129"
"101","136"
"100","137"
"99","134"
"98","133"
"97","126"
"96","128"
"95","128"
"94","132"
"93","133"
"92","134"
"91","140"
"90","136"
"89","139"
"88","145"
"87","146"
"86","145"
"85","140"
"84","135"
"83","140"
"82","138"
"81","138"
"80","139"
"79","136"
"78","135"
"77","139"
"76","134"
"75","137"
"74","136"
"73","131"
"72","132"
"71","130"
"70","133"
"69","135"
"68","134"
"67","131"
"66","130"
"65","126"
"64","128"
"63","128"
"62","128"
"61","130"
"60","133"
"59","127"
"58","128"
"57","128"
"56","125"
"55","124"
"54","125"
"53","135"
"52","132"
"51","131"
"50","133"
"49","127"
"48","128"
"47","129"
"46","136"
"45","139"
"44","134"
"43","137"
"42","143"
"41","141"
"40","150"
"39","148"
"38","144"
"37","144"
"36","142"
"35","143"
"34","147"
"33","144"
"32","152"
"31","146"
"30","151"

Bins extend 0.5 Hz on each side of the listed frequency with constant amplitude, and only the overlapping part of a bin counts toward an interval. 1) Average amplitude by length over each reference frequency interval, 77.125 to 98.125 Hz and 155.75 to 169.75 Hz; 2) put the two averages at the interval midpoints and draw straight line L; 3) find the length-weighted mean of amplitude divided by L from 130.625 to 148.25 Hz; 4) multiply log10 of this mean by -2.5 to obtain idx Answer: 0.16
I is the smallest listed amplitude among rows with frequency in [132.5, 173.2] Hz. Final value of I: 85.1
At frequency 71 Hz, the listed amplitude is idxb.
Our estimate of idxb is 130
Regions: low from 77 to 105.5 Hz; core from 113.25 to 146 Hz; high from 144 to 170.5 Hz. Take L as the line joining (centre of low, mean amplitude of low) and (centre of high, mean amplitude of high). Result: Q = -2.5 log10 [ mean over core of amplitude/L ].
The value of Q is 0.22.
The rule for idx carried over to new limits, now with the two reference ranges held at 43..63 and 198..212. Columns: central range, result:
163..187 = 0.070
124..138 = 0.264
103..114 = 0.069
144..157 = 0.078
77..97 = -0.126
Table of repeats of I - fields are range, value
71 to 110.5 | 104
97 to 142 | 83.8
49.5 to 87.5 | 124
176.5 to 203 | 88.3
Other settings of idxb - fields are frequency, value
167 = 95.6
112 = 104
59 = 127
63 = 128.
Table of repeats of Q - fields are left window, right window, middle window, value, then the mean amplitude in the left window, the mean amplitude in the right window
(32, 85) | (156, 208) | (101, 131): 0.15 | 135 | 94.6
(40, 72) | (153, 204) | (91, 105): -0.10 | 132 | 94.8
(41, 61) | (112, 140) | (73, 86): -0.18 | 131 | 92.1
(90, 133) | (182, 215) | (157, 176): 0.03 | 108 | 93.4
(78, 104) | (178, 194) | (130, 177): 0.12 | 135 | 93.2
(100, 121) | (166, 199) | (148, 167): 0.01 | 109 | 94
